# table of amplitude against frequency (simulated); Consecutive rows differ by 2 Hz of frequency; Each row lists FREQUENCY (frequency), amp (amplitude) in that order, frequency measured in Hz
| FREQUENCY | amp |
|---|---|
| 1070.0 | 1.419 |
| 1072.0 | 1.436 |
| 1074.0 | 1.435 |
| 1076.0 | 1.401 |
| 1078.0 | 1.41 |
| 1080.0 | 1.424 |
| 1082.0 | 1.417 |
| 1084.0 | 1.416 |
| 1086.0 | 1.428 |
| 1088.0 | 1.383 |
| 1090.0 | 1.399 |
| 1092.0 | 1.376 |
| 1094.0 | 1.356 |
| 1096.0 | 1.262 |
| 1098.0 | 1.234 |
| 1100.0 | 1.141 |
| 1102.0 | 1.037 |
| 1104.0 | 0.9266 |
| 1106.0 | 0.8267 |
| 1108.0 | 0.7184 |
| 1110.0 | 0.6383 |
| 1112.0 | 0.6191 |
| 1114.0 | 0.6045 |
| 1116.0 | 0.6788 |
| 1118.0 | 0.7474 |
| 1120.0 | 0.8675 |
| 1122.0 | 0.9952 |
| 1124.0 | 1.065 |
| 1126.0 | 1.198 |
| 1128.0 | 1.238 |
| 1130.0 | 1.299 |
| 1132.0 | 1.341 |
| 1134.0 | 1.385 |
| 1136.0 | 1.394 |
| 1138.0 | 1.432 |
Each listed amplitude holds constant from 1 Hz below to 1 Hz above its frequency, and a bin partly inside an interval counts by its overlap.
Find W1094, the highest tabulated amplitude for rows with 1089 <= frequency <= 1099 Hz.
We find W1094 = 1.399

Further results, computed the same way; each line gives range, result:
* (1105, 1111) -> 0.8267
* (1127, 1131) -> 1.299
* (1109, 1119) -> 0.7474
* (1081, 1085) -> 1.417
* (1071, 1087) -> 1.436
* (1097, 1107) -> 1.234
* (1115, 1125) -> 1.065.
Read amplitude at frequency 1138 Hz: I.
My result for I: 1.432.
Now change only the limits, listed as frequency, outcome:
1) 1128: 1.238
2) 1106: 0.8267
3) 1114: 0.6045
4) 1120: 0.8675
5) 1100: 1.141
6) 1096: 1.262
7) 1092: 1.376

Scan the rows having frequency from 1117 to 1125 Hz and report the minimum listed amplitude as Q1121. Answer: 0.7474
